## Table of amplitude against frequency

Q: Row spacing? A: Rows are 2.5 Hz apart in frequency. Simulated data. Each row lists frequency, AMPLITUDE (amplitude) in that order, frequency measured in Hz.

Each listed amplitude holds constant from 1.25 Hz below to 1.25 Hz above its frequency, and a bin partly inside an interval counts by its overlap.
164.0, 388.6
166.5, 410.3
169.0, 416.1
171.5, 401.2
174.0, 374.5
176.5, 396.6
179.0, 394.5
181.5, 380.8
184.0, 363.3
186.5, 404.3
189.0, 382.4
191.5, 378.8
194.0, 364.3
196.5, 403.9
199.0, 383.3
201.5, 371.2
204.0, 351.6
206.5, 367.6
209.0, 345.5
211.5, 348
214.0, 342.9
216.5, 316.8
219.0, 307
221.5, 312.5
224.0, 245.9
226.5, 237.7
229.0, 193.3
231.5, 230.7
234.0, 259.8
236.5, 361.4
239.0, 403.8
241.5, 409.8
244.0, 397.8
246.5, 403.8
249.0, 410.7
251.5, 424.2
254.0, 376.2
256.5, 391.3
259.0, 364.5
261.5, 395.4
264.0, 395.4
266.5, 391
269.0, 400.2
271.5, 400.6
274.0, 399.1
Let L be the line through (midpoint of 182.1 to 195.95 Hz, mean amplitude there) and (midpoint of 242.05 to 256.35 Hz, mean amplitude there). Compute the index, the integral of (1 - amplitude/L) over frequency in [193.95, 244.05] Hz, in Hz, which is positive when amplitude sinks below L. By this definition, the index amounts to 7.9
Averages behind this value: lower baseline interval 380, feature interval 329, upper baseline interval 402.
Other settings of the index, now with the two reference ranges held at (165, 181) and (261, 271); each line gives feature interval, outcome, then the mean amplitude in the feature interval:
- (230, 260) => 2.1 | 368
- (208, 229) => 5.1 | 300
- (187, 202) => 0.6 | 382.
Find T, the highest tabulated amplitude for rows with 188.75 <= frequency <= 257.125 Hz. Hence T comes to 424.2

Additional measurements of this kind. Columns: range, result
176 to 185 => 396.6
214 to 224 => 342.9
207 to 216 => 348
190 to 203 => 403.9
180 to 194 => 404.3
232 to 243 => 409.8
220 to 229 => 312.5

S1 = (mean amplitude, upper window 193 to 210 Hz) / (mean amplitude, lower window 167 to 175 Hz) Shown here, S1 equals 0.93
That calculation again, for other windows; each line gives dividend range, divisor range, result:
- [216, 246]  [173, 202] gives 0.80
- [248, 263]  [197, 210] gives 1.07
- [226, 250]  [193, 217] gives 0.92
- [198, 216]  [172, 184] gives 0.93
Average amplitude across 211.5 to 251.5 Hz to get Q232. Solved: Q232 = 326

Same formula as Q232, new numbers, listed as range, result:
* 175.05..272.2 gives 359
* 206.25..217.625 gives 342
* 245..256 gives 403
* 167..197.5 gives 389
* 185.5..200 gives 386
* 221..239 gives 271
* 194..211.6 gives 368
